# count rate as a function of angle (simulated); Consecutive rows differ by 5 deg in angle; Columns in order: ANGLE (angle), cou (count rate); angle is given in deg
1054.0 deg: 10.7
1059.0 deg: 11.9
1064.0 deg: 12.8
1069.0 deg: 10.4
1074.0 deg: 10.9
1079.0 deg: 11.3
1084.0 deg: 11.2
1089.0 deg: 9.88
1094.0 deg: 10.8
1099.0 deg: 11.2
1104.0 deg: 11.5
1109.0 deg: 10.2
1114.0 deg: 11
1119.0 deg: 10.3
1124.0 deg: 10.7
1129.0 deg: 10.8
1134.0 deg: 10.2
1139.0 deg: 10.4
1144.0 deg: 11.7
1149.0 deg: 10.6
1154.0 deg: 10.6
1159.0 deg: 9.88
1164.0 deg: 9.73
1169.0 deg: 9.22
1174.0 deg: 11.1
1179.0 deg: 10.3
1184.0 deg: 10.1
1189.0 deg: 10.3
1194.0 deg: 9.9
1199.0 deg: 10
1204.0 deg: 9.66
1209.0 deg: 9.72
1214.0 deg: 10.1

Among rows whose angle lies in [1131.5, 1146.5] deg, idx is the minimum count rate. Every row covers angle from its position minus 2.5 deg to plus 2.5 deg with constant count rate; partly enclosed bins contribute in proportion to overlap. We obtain 10.2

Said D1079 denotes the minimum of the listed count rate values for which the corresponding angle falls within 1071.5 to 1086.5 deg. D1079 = 10.9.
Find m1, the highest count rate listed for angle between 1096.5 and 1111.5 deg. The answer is 11.5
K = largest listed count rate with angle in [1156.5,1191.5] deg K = 11.1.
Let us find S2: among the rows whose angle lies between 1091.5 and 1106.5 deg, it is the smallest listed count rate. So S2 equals 10.8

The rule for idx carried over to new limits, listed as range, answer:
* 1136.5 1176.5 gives 9.22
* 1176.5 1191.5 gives 10.1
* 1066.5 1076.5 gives 10.4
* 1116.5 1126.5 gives 10.3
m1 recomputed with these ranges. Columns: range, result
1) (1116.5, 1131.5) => 10.8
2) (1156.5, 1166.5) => 9.88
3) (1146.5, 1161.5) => 10.6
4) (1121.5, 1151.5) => 11.7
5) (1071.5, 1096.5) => 11.3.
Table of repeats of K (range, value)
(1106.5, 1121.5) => 11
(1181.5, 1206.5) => 10.3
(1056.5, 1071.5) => 12.8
